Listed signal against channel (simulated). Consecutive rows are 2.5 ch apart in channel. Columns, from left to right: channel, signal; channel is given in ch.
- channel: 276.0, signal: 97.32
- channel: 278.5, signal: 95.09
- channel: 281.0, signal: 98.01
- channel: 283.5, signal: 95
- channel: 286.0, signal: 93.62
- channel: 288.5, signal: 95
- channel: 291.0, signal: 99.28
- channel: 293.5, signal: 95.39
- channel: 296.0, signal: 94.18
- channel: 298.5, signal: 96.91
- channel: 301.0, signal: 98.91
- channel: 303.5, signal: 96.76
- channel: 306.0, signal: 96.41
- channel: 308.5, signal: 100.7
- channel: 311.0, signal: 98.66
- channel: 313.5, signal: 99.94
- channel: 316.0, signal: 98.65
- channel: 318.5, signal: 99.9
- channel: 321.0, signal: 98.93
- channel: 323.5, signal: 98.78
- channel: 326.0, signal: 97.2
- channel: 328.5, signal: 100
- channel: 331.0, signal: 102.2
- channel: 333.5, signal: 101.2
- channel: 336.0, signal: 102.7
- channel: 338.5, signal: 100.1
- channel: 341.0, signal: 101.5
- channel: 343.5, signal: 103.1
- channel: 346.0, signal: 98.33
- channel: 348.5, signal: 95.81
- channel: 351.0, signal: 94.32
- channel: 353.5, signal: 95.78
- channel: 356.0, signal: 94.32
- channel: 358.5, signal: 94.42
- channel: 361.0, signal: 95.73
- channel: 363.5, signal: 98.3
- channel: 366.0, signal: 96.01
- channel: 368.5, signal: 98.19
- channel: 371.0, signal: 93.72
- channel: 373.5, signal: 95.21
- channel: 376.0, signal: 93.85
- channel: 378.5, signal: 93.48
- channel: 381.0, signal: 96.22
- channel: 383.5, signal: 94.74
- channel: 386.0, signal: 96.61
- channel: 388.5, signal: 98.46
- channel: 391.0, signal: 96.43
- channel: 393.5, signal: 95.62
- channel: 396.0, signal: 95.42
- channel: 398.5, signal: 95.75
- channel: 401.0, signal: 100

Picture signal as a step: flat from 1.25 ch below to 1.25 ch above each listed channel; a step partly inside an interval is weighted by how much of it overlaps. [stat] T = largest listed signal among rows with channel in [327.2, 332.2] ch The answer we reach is 102.2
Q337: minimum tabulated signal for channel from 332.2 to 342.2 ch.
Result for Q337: 100.1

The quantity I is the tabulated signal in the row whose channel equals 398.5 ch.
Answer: 95.75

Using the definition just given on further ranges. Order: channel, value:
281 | 98.01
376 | 93.85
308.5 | 100.7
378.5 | 93.48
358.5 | 94.42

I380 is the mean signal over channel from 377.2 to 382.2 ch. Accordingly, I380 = 94.8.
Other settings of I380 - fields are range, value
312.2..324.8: 99.2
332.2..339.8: 101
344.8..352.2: 96.2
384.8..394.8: 96.8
